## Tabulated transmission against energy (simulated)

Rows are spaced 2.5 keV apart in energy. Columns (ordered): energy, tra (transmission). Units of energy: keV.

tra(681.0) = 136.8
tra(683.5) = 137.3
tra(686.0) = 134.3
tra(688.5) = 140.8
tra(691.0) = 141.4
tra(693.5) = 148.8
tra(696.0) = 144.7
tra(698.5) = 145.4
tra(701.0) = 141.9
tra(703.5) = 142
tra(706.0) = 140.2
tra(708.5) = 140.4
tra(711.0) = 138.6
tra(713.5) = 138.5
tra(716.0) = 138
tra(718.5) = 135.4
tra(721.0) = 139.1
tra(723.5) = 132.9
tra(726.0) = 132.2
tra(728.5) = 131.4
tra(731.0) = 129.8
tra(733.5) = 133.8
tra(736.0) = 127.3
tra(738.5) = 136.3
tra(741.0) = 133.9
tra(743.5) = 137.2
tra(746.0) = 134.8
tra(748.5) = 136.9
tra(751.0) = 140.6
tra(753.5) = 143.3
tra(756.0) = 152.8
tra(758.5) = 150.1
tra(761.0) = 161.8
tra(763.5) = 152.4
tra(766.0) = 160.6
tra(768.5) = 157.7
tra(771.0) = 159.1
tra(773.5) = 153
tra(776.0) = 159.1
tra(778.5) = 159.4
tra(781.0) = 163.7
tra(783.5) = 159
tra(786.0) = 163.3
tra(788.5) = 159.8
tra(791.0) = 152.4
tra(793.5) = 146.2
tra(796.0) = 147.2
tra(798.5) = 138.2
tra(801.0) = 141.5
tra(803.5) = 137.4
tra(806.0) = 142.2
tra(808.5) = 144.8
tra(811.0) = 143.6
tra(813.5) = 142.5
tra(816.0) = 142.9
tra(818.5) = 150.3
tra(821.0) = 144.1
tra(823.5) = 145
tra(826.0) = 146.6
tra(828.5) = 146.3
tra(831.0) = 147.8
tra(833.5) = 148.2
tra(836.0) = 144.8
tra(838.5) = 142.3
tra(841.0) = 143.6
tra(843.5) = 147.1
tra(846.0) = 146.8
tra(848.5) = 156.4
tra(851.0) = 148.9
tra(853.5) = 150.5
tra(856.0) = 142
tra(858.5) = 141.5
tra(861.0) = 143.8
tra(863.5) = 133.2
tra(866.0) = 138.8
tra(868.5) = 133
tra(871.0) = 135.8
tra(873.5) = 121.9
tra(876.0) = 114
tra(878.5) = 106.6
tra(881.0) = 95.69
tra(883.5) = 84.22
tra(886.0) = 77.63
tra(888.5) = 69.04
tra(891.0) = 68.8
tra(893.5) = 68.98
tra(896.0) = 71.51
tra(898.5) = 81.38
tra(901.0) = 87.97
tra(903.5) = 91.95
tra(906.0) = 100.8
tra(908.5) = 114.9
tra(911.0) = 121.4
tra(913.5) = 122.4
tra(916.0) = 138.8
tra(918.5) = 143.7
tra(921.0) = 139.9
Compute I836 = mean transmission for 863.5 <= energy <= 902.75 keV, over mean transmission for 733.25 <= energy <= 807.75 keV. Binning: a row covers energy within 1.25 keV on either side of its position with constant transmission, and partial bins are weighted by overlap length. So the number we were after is 0.7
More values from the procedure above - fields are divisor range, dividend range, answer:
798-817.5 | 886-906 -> 0.55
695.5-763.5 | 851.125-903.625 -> 0.78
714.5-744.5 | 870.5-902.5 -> 0.67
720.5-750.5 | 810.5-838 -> 1.09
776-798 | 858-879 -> 0.84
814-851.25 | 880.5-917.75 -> 0.64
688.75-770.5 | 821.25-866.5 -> 1.03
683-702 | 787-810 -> 1.03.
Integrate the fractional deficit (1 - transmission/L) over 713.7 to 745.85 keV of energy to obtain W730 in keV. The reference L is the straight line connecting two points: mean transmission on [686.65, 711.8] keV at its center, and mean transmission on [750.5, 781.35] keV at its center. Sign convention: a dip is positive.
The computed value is 3.0 keV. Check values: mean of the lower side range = 142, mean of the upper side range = 155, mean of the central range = 134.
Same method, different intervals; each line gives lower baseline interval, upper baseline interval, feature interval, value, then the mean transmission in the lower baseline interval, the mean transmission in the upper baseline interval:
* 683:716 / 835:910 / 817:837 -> -3.8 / 141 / 117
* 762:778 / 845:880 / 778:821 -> 0.5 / 157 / 136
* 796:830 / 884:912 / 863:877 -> -3.2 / 144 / 86.4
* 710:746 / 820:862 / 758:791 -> -4.5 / 135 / 146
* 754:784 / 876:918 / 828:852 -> -4.8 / 157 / 95.4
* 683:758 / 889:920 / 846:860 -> -4.6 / 138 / 101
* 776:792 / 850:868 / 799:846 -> 1.9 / 160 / 142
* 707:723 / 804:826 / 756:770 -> -1.5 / 138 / 144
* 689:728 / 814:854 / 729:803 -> -2.4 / 140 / 147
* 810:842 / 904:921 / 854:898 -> 8.1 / 145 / 123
